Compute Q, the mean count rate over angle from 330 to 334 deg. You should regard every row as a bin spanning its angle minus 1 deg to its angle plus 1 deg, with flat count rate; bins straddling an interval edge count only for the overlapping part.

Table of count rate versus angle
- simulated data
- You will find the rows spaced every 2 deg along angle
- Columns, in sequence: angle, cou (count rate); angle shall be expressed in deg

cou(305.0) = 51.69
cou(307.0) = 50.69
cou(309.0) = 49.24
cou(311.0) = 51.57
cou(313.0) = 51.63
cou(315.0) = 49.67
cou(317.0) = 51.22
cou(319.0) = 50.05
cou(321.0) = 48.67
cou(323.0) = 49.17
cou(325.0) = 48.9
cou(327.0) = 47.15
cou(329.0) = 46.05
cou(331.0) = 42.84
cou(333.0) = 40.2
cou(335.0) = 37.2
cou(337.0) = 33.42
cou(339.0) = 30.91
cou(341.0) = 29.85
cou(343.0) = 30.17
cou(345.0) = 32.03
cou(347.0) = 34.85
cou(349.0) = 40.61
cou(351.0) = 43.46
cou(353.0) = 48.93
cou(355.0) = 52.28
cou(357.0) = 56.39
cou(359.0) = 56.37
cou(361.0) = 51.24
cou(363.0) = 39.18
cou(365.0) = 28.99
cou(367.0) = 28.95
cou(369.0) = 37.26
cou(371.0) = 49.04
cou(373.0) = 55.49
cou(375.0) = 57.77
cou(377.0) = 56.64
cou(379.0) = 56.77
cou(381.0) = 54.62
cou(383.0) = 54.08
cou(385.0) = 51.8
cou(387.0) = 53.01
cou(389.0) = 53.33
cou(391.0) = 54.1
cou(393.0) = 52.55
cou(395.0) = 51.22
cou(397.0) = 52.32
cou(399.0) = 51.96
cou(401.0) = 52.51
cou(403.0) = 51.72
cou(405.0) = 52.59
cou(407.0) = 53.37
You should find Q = 41.5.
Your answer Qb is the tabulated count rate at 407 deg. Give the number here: 53.37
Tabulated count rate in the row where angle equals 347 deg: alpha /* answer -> 34.85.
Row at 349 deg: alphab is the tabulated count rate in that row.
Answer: 40.61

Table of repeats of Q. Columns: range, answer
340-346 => 30.7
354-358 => 54.3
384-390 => 52.7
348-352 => 42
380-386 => 53.5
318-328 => 48.8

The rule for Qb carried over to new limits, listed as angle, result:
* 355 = 52.28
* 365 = 28.99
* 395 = 51.22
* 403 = 51.72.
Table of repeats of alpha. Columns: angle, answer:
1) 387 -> 53.01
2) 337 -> 33.42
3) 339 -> 30.91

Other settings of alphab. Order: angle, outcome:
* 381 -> 54.62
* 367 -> 28.95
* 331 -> 42.84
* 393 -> 52.55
